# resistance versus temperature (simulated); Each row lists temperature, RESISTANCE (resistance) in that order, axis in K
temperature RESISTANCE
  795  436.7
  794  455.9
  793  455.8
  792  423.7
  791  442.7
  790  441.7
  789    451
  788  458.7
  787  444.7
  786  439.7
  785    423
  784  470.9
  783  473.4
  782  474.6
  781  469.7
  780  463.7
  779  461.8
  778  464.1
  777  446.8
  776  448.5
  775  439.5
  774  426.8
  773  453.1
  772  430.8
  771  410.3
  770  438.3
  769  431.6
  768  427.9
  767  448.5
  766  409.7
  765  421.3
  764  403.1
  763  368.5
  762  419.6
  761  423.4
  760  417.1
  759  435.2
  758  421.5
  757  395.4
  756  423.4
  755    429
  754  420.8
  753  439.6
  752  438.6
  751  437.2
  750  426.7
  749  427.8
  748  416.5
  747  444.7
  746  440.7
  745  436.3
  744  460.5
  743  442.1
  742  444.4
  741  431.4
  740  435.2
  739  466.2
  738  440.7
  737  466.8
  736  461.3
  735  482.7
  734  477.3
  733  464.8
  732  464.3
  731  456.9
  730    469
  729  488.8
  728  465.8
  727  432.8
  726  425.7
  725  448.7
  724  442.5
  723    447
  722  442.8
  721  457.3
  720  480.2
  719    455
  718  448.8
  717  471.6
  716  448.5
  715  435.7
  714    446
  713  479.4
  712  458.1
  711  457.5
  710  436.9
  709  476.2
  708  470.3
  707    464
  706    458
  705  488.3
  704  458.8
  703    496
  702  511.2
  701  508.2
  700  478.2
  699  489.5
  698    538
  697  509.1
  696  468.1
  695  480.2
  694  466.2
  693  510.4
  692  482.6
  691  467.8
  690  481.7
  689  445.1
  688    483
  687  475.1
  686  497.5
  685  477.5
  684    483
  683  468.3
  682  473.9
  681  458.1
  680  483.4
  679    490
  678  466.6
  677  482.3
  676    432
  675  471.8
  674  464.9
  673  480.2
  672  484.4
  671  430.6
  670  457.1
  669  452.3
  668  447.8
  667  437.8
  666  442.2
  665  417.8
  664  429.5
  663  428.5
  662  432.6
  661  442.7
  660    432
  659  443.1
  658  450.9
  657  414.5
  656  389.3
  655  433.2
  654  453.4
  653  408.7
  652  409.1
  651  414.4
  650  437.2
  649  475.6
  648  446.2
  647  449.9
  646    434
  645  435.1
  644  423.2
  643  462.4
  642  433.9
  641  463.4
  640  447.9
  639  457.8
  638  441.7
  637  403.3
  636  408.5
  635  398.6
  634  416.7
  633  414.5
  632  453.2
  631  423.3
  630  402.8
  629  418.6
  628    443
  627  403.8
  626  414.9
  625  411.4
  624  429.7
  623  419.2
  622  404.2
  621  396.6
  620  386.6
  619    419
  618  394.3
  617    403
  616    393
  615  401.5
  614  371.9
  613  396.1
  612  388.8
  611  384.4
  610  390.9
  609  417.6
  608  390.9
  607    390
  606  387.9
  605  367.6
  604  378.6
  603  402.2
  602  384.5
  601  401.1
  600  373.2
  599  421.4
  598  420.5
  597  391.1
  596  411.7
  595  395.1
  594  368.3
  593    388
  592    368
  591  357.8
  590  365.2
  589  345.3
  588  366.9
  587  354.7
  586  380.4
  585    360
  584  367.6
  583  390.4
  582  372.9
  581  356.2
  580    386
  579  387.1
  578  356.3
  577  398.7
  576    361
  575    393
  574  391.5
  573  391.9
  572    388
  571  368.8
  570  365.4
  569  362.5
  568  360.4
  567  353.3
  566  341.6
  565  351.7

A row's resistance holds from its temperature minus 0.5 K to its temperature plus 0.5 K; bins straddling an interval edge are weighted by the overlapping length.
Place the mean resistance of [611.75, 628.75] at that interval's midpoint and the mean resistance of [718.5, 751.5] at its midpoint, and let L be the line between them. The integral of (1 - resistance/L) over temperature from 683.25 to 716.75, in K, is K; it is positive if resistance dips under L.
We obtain -3.0 K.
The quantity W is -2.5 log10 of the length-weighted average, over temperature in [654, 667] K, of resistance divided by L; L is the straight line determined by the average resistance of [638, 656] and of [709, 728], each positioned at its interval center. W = 0.03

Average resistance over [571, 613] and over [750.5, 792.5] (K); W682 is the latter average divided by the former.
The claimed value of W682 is 1.14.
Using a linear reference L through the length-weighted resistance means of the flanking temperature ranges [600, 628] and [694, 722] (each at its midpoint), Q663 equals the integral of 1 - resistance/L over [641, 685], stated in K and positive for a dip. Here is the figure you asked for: -1.1 K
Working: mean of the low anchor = 398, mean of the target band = 447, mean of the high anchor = 472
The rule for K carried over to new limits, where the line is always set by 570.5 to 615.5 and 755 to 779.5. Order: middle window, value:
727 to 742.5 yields -1.5 K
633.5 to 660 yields -2.4 K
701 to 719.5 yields -2.4 K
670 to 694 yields -4.0 K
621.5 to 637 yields -1.0 K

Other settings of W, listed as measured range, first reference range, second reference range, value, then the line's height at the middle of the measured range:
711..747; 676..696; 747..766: -0.030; 442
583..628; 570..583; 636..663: 0.030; 401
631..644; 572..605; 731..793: -0.092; 398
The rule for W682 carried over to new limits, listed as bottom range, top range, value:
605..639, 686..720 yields 1.17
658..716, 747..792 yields 0.93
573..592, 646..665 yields 1.16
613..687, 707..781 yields 1.02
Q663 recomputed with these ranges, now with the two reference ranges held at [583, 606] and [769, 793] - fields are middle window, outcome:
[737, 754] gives -0.19 K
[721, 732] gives -0.64 K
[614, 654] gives -2.81 K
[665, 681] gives -2.00 K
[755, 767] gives 0.70 K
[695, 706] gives -1.93 K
